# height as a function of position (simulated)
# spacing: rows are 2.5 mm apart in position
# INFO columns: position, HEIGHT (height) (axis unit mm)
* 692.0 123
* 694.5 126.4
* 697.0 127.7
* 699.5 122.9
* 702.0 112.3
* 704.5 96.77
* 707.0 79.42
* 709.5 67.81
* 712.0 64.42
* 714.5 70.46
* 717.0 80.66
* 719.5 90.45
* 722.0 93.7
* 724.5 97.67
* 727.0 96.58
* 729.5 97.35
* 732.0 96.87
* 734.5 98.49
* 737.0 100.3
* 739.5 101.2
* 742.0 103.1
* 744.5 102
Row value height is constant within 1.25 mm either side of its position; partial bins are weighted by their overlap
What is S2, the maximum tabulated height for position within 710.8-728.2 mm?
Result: 97.67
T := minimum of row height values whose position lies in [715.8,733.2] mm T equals 80.66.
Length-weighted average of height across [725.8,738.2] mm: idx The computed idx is 97.9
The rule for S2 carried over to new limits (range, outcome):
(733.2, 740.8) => 101.2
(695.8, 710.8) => 127.7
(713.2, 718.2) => 80.66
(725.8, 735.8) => 98.49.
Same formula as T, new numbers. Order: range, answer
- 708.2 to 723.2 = 64.42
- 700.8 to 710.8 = 67.81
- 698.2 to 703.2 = 112.3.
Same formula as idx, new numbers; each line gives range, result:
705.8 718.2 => 72.5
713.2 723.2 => 83.7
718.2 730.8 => 95.1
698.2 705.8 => 111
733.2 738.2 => 99.4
